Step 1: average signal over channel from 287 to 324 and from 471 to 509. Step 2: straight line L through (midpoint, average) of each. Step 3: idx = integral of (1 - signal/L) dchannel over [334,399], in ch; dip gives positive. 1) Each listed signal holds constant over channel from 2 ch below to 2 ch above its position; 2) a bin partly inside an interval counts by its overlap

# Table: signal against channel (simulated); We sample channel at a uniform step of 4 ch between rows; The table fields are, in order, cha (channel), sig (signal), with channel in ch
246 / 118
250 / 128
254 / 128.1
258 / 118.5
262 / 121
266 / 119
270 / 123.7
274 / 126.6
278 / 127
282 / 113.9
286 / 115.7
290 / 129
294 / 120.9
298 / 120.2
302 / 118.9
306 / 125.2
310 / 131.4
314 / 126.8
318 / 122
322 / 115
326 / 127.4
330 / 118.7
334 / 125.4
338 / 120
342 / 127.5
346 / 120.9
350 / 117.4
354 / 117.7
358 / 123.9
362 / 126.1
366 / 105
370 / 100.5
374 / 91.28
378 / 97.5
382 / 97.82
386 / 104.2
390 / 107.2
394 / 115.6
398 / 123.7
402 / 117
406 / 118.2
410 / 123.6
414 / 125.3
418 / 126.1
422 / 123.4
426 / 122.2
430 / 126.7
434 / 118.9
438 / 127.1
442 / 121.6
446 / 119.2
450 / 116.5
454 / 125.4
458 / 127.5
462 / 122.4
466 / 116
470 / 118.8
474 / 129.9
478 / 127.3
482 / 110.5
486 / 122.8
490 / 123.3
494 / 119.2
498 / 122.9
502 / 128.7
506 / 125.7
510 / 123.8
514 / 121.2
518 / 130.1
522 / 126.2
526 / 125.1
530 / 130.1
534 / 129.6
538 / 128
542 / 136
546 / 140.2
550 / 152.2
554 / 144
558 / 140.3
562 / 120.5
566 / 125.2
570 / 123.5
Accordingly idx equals 5.6 ch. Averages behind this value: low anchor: 123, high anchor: 123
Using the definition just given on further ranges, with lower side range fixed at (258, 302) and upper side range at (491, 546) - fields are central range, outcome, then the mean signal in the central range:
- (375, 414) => 3.9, 112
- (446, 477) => 0.8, 122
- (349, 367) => 0.7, 119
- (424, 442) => 0.2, 123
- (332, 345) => -0.1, 124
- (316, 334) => 0.2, 121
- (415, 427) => 0.1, 124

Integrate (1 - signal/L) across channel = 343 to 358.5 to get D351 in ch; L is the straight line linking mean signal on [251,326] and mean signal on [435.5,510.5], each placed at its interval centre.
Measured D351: 0.3 ch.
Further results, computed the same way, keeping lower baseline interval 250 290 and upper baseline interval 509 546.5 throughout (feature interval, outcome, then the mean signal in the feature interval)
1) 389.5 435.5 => 1.72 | 121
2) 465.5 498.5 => 1.61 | 121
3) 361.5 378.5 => 3.00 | 103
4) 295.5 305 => 0.21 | 120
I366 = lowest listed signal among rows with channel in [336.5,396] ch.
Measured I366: 91.28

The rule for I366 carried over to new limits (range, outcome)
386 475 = 104.2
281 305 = 113.9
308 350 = 115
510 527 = 121.2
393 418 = 115.6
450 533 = 110.5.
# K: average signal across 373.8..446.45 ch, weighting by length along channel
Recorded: 117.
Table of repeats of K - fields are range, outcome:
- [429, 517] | 123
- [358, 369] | 116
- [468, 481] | 124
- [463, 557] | 128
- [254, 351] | 122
